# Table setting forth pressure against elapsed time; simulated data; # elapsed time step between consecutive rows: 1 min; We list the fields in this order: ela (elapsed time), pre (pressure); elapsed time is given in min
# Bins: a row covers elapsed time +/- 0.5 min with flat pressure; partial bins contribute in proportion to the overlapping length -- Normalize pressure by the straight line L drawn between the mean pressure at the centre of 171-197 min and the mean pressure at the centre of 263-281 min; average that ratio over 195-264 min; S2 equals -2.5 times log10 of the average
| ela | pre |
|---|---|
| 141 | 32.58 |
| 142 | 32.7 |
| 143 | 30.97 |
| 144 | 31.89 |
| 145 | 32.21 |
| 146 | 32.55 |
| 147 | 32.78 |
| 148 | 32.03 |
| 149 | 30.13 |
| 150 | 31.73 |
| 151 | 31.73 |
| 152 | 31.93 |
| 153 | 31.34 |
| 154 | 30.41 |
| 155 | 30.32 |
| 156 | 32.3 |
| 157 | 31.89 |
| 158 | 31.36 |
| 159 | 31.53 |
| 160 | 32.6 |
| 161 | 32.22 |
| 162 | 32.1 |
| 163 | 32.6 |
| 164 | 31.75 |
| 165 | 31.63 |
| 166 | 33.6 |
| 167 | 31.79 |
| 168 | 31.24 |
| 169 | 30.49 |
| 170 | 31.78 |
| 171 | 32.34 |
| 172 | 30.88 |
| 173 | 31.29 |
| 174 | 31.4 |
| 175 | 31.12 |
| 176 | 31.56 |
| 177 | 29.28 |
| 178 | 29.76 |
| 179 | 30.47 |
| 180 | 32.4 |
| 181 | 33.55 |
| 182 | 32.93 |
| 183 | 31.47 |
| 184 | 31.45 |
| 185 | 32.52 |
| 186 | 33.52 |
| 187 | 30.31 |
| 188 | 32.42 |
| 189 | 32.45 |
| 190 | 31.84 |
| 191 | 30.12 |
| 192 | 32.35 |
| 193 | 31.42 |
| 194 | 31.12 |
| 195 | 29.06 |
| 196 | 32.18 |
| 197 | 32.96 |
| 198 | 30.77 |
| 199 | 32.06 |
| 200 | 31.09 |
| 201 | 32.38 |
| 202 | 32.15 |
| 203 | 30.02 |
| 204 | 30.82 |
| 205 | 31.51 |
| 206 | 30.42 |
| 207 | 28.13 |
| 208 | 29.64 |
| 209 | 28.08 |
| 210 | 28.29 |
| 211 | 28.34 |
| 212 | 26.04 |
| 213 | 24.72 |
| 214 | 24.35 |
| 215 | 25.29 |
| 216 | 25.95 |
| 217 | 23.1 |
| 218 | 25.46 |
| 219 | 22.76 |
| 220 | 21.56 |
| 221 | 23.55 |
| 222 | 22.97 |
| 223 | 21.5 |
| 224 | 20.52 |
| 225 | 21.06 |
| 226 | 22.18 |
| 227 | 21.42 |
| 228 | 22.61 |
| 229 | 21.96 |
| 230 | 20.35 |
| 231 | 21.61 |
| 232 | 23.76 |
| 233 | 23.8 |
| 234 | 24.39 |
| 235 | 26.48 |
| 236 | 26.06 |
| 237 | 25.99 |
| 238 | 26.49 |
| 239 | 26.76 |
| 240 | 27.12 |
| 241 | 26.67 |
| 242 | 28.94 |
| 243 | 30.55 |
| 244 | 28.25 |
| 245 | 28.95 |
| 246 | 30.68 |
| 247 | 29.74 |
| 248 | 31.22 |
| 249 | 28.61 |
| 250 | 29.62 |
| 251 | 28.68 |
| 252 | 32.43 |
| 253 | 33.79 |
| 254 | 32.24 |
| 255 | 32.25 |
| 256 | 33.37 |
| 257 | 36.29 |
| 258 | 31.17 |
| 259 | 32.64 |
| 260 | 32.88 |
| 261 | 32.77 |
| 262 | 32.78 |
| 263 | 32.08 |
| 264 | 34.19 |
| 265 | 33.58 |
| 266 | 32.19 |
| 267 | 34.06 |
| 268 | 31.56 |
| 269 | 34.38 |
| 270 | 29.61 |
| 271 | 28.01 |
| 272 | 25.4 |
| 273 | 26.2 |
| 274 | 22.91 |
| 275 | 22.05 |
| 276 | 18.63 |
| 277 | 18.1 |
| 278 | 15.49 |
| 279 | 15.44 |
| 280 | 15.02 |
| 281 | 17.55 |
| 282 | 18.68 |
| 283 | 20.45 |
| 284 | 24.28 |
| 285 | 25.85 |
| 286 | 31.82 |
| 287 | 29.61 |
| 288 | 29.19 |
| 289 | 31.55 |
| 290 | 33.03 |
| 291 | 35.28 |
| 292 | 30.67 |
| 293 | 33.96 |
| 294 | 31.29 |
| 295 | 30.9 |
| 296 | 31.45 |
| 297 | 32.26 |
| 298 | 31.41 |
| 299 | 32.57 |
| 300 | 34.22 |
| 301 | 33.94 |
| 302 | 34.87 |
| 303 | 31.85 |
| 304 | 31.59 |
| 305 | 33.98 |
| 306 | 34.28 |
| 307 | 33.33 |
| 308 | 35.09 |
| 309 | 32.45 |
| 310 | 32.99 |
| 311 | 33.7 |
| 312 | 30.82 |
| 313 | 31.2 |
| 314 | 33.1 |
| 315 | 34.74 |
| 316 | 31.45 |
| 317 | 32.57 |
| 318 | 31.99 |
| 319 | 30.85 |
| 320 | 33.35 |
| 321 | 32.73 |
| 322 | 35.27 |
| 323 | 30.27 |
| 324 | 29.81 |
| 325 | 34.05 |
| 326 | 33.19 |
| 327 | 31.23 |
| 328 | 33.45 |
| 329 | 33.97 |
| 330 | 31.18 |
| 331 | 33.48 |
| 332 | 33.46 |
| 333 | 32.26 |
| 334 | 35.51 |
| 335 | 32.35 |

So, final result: 0.02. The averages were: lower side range 31.5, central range 27.9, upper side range 25.6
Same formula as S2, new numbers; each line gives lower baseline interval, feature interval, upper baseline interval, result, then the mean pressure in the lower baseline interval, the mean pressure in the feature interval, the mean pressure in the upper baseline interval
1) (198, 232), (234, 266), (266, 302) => -0.14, 25.9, 30.4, 27.5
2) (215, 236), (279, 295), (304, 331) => 0.10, 23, 27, 32.7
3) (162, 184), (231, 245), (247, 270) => 0.21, 31.6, 26.5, 32.3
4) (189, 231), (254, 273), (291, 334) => -0.07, 27.1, 32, 32.7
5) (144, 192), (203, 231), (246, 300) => 0.22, 31.7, 24.9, 29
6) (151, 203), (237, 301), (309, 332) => 0.12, 31.6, 28.9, 32.5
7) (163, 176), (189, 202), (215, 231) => -0.16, 31.6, 31.5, 22.5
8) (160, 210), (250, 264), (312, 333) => -0.02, 31.4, 32.5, 32.5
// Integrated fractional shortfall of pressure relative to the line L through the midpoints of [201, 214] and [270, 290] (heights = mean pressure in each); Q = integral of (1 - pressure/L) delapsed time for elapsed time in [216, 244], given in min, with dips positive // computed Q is 3.1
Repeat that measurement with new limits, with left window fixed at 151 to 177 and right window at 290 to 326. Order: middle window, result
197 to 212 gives 0.80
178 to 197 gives 0.03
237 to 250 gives 1.46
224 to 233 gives 2.86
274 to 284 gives 4.30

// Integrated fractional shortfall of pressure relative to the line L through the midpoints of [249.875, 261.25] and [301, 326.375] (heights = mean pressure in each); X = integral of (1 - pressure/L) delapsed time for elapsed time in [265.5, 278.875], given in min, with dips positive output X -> 2.8 min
